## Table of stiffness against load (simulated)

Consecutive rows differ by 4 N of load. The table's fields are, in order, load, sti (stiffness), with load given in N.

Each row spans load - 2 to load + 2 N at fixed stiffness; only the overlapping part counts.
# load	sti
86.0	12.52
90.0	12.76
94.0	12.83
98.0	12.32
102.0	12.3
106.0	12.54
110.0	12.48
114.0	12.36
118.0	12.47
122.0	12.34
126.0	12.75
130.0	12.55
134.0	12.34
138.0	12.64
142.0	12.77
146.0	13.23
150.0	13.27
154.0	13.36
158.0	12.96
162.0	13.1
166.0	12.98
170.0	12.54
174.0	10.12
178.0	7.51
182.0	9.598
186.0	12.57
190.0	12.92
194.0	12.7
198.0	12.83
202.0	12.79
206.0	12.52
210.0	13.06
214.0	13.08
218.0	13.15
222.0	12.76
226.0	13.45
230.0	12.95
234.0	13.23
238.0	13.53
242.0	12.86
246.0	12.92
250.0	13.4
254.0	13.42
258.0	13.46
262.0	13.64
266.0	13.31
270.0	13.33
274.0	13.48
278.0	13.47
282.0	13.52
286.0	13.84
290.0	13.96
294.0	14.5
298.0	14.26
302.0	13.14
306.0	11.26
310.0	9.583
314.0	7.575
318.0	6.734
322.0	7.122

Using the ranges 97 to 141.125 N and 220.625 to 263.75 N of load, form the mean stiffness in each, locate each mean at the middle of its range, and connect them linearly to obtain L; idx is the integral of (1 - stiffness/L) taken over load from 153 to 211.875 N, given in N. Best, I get 3.6 N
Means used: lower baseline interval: 12.5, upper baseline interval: 13.2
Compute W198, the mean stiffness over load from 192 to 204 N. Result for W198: 12.8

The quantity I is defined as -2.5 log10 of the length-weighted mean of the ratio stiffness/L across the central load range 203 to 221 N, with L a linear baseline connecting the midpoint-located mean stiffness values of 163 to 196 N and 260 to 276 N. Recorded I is -0.07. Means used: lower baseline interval 11.4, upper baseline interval 13.4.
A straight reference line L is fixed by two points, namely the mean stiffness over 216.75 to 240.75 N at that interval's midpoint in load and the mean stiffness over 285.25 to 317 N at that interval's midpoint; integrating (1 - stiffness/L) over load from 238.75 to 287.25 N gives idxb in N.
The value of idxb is -2.9 N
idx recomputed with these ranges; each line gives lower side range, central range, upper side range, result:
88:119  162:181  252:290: 2.9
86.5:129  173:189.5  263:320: 2.9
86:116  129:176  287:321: -1.7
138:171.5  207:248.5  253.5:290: 0.8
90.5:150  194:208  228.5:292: 0.4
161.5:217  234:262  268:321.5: -2.9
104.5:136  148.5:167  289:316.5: -1.2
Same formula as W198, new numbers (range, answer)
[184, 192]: 12.7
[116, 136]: 12.5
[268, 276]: 13.4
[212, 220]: 13.1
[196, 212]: 12.8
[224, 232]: 13.2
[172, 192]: 10.5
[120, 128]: 12.5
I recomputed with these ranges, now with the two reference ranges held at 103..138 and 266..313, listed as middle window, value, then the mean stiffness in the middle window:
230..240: -0.038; 13.3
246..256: -0.035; 13.3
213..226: -0.022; 13.1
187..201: -0.007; 12.8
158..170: -0.028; 12.9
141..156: -0.052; 13.2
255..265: -0.049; 13.5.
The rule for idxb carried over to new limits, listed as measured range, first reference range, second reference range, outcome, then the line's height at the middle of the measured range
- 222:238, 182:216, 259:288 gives -0.2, 13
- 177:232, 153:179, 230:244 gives 1.0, 12.6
